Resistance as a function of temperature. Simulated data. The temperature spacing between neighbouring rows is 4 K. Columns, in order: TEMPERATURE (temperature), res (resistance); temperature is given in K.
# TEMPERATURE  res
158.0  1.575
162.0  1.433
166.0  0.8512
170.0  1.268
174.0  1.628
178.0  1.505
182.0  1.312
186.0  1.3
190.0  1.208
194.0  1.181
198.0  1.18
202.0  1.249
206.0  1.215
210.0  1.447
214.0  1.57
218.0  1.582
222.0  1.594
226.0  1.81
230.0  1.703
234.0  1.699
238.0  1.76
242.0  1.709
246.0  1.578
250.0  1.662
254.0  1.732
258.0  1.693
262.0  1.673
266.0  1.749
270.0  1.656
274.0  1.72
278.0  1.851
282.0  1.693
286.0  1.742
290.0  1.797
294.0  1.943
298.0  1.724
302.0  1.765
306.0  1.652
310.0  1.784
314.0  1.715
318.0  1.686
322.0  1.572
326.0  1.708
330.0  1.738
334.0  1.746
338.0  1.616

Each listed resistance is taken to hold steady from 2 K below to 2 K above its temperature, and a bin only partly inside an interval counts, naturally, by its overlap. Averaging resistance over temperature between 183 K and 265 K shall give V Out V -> 1.53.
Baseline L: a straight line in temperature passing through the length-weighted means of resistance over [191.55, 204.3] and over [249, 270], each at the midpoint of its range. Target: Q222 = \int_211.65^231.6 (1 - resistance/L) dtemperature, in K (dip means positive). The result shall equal -3.6 K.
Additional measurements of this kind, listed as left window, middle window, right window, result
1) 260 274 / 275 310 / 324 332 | -1.3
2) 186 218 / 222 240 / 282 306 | -3.3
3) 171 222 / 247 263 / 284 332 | -1.2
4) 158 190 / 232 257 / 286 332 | -2.4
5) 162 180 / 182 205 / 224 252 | 3.5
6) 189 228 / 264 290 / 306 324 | -2.5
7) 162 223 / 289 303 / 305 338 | -1.6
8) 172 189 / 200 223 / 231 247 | 2.0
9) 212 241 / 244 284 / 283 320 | 0.3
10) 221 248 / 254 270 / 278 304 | 0.3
